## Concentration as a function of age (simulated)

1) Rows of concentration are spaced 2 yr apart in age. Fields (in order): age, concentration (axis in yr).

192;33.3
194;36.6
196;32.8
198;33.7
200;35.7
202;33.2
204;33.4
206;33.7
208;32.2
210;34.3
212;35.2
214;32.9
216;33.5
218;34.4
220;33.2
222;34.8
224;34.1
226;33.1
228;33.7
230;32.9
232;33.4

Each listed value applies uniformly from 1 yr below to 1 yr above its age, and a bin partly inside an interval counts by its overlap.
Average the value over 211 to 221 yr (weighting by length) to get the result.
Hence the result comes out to 33.8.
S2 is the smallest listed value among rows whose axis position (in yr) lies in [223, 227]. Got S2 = 33.1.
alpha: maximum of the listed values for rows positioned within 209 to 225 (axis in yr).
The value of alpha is 35.2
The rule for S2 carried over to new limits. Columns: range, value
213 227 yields 32.9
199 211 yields 32.2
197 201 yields 33.7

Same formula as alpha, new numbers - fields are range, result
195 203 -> 35.7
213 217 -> 33.5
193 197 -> 36.6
